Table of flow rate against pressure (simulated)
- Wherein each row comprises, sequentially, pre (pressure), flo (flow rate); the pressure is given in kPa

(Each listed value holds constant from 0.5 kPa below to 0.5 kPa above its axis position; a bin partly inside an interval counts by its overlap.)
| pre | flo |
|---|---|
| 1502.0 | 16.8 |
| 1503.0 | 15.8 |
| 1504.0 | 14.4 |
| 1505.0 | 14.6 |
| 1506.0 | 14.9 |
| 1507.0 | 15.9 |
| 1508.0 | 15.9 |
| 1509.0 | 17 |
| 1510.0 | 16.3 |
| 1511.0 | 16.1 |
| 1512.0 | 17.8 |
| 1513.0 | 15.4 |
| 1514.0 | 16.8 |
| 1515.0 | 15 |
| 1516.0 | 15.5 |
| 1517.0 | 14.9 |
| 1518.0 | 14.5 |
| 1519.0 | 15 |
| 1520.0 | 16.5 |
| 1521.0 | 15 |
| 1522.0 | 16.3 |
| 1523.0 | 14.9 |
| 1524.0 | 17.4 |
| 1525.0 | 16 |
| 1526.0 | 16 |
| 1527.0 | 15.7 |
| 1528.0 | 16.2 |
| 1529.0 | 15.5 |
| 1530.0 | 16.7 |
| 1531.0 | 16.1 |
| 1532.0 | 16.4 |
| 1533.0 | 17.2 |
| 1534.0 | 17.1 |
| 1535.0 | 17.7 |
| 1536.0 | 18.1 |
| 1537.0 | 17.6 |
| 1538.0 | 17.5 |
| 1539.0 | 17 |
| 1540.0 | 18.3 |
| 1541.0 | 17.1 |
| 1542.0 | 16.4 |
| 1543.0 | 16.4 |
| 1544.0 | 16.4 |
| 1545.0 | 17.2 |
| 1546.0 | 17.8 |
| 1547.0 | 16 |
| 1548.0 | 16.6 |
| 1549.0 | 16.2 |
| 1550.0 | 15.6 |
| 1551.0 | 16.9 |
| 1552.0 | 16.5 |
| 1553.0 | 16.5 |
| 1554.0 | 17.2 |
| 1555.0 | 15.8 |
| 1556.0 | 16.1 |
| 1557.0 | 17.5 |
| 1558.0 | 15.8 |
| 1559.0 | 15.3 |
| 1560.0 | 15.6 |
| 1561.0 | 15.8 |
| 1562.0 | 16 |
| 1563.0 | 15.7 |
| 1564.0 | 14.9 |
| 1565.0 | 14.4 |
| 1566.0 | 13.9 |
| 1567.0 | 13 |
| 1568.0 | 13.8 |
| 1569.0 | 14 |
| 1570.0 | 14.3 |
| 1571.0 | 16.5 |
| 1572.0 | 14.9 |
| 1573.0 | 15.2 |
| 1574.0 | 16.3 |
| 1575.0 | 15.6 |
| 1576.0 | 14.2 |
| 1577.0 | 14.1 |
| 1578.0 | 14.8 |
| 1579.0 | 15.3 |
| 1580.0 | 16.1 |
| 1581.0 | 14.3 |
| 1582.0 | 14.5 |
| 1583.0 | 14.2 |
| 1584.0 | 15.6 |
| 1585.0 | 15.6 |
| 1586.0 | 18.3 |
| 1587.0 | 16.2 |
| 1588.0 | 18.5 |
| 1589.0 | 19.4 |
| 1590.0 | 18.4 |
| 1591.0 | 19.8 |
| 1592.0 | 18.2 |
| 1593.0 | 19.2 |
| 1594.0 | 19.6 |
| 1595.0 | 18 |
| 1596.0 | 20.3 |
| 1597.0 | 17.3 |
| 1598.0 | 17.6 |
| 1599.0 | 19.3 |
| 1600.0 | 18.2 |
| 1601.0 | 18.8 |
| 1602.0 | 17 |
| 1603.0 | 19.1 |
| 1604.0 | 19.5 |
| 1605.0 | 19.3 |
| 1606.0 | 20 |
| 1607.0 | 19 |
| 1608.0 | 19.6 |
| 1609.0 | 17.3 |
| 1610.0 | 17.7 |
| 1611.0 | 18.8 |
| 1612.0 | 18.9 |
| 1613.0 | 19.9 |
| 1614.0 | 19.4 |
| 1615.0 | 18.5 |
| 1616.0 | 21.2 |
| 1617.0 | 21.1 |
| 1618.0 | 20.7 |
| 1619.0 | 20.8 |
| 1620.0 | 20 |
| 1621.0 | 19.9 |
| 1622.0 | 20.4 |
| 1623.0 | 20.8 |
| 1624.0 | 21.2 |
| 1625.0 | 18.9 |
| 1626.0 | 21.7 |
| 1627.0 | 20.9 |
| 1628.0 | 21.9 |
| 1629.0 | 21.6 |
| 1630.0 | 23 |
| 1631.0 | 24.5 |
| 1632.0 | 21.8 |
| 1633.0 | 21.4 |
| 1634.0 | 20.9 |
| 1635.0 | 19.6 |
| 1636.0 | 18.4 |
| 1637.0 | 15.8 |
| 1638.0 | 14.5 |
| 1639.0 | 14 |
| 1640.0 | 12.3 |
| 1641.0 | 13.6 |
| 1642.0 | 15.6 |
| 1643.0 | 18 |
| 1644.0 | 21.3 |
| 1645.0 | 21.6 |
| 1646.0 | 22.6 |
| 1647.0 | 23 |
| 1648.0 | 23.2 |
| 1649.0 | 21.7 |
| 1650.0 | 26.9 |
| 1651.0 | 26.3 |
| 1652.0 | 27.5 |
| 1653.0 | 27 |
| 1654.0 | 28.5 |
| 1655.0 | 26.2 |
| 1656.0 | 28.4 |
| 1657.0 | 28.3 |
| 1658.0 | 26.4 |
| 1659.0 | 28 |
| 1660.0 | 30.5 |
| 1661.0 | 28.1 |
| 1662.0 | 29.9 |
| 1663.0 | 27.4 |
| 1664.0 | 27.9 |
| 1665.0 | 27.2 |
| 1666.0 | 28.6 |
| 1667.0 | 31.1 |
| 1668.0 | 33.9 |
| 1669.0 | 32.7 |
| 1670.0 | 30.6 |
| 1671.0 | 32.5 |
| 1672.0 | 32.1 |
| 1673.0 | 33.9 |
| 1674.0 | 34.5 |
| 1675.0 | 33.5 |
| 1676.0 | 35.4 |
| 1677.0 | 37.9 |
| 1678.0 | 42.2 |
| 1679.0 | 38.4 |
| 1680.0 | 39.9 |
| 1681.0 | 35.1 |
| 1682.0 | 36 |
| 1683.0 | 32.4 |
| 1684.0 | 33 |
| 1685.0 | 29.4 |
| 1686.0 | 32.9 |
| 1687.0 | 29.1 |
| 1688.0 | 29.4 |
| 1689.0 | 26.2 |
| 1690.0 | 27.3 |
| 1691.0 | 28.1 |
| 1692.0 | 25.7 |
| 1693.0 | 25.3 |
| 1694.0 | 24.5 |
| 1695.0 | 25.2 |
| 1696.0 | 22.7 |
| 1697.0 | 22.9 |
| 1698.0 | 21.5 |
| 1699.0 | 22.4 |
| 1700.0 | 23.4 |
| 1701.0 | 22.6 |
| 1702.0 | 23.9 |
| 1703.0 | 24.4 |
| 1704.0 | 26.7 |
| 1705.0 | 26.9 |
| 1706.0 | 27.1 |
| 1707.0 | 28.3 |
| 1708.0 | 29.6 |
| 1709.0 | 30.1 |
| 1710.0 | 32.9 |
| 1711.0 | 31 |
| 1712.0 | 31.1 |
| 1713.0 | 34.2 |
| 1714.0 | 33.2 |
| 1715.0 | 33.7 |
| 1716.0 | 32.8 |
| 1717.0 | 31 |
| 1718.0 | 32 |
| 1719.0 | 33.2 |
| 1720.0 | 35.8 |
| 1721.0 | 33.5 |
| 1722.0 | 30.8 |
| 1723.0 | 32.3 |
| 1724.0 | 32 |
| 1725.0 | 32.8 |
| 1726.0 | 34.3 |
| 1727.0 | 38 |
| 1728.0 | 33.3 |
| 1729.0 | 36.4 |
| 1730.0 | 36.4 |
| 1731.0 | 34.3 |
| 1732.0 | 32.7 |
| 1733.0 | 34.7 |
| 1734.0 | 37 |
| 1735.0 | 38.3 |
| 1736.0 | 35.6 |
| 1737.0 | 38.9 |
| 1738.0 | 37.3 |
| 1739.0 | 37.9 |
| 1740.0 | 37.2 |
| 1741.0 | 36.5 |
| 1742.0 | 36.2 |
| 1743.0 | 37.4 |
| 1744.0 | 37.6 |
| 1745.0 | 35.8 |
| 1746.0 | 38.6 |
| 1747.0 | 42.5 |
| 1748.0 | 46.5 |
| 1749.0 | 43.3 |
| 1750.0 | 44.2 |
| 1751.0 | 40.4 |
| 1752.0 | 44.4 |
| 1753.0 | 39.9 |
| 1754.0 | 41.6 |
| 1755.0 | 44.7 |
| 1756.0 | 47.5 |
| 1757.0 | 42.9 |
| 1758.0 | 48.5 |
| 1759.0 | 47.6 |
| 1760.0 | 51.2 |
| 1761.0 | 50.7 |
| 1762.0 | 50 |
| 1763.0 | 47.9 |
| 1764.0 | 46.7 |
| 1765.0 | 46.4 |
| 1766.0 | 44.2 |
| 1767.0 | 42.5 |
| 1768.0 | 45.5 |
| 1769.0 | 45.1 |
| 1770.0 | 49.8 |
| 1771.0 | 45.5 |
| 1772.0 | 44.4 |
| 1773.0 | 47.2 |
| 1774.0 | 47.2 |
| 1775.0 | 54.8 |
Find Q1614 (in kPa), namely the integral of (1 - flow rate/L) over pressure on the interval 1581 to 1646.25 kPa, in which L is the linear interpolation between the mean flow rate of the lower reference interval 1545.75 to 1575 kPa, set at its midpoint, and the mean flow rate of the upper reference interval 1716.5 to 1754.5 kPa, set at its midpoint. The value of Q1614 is 9.1 kPa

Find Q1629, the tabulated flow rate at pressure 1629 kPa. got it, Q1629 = 21.6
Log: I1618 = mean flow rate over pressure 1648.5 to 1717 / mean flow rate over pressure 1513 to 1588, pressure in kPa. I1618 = 1.85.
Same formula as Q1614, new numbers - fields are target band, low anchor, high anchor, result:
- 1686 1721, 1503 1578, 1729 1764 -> 7.5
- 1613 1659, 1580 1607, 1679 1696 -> 3.9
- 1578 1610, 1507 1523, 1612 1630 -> 2.6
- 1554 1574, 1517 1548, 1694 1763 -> 4.3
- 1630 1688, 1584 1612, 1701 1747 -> -2.8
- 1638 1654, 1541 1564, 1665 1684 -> 4.9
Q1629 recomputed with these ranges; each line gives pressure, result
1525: 16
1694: 24.5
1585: 15.6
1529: 15.5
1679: 38.4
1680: 39.9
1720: 35.8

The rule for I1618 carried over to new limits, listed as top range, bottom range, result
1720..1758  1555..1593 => 2.41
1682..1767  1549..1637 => 1.95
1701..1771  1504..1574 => 2.35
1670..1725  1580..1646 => 1.62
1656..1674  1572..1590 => 1.90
